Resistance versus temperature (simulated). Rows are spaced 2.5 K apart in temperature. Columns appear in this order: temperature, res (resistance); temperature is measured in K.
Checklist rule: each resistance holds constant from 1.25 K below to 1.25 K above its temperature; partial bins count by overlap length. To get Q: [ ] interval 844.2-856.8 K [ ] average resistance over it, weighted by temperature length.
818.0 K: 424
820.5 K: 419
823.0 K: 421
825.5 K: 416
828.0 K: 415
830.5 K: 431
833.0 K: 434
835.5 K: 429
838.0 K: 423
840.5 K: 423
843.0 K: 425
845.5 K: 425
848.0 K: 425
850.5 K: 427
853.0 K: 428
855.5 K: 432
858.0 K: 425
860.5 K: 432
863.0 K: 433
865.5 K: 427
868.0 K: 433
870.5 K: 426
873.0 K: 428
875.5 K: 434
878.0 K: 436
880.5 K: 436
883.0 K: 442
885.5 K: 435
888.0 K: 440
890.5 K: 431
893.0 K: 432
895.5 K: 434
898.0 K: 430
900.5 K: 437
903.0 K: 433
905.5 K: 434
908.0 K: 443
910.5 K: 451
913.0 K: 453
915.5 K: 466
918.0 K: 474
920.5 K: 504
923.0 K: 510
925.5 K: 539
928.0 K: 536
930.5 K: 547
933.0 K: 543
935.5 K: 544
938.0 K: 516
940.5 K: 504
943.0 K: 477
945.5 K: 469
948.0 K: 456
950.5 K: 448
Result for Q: 427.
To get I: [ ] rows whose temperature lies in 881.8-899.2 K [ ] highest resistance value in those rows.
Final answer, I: 442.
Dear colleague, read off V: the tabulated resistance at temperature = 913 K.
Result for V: 453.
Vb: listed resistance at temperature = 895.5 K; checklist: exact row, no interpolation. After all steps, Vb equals 434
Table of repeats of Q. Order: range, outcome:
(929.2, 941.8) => 531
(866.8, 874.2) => 429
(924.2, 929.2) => 537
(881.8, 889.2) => 439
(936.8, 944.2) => 499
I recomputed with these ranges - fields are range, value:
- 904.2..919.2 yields 474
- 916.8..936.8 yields 547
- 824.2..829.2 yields 416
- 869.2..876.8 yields 434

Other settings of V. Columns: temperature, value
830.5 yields 431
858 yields 425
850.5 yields 427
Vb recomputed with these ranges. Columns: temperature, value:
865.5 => 427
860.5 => 432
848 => 425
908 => 443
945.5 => 469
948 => 456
